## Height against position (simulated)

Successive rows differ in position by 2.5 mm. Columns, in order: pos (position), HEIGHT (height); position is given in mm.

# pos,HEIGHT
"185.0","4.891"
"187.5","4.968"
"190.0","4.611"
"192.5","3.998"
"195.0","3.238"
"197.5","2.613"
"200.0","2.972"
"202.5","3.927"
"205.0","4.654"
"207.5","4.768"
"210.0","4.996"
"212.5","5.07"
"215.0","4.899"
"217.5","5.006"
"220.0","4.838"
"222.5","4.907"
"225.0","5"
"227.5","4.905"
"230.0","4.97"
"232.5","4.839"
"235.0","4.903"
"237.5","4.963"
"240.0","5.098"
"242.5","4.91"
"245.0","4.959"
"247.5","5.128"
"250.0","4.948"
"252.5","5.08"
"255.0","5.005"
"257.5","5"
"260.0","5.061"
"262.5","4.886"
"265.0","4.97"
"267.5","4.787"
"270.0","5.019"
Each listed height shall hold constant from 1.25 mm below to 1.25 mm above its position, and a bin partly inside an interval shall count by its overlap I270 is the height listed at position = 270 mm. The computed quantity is 5.019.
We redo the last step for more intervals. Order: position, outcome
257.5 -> 5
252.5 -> 5.08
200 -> 2.972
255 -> 5.005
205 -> 4.654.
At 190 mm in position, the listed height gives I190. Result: 4.611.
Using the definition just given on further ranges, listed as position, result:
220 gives 4.838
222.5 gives 4.907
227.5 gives 4.905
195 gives 3.238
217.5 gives 5.006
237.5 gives 4.963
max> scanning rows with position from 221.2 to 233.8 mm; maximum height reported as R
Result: 5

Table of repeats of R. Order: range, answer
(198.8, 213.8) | 5.07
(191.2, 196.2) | 3.998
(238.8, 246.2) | 5.098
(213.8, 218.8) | 5.006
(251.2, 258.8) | 5.08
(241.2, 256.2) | 5.128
